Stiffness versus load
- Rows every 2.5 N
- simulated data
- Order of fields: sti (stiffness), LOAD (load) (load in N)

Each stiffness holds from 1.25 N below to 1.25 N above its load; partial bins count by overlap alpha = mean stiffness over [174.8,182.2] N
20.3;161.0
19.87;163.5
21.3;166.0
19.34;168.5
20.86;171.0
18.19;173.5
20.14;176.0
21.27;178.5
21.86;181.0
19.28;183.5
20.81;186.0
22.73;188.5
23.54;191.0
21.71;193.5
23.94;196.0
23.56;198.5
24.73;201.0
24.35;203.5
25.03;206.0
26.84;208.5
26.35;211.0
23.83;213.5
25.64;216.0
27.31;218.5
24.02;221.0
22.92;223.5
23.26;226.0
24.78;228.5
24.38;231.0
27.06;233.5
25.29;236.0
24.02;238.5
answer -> 21.1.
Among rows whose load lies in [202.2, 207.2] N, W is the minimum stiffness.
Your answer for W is 24.35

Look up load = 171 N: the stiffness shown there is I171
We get 20.86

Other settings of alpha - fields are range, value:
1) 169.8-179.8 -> 20.1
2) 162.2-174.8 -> 19.9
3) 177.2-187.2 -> 20.8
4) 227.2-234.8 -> 25.4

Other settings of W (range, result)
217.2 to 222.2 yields 24.02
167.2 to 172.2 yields 19.34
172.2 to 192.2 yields 18.19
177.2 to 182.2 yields 21.27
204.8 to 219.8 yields 23.83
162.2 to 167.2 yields 19.87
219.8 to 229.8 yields 22.92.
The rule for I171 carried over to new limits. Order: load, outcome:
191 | 23.54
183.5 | 19.28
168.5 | 19.34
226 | 23.26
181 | 21.86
